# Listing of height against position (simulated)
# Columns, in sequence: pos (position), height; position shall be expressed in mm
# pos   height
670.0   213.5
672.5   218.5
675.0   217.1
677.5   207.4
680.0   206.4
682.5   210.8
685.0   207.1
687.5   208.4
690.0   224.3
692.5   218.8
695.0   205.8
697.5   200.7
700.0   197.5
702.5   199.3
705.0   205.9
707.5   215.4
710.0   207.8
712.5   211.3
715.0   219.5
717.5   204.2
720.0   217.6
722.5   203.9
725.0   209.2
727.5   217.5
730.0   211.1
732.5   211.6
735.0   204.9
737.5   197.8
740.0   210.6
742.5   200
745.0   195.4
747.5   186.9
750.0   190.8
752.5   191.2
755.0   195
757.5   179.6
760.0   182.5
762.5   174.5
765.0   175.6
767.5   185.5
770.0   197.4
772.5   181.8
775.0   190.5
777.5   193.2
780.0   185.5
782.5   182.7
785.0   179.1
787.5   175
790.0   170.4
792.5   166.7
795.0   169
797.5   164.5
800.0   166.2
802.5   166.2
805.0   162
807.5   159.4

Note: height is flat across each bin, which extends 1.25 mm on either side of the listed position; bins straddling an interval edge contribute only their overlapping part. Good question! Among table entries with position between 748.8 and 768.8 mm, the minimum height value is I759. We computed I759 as 174.5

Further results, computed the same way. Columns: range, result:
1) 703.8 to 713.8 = 205.9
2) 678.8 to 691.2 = 206.4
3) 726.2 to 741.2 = 197.8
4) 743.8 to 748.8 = 186.9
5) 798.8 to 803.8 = 166.2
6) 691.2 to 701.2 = 197.5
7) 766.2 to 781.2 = 181.8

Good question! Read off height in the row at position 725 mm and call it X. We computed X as 209.2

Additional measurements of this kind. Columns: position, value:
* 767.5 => 185.5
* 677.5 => 207.4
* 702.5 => 199.3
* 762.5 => 174.5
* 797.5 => 164.5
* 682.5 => 210.8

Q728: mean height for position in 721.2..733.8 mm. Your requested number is 211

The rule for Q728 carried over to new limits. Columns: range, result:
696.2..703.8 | 199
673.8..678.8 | 212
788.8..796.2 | 169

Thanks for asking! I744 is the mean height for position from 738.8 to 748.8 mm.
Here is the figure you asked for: 198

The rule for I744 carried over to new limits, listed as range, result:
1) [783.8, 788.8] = 177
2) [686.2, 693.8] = 217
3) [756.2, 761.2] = 181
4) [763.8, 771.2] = 186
